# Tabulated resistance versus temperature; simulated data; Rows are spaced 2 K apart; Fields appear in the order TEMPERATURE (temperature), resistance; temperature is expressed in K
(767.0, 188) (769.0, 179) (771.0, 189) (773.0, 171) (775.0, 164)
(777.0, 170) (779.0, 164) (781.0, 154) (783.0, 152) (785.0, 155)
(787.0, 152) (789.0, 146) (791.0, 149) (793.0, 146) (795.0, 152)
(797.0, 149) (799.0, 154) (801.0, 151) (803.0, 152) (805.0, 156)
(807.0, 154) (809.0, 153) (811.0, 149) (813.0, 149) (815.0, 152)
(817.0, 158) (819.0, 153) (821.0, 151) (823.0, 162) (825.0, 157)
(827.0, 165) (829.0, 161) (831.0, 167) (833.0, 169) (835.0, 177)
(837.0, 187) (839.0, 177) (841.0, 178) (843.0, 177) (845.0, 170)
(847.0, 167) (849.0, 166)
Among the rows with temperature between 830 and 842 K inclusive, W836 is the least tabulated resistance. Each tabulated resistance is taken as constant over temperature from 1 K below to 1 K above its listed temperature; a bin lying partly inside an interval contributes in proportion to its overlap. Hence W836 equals 167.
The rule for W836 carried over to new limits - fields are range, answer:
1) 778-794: 146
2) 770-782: 154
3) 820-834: 151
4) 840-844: 177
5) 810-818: 149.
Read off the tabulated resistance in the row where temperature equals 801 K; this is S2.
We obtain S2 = 151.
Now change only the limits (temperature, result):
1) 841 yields 178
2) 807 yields 154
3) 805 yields 156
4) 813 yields 149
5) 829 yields 161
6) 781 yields 154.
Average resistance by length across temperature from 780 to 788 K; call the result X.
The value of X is 153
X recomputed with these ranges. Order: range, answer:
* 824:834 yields 164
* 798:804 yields 152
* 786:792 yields 149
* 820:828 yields 159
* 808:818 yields 152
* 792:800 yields 150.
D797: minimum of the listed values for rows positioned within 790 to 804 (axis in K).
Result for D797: 146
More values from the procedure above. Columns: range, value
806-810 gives 153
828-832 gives 161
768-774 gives 171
